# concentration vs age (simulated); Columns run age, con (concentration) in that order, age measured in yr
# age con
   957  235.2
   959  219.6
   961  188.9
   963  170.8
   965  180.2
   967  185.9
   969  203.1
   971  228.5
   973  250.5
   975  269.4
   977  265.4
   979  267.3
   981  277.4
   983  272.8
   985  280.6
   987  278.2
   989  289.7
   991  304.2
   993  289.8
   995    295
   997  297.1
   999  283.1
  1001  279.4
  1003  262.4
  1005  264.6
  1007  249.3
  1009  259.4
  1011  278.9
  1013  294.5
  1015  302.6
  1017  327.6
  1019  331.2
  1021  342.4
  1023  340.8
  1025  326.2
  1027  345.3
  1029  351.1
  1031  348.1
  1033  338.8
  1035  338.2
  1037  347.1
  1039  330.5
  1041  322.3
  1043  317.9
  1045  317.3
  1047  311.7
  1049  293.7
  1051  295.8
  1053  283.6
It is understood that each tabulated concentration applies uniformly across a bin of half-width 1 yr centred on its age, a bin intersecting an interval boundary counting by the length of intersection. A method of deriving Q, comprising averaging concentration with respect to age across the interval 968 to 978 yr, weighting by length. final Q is 243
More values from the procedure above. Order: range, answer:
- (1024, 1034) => 342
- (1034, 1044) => 331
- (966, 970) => 194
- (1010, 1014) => 287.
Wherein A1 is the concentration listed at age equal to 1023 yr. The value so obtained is 340.8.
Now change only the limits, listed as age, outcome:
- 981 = 277.4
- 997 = 297.1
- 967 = 185.9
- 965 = 180.2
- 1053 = 283.6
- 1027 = 345.3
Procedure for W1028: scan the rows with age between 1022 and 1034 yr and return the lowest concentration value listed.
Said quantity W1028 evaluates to 326.2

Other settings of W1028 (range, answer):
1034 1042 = 322.3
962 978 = 170.8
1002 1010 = 249.3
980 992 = 272.8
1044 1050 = 293.7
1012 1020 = 294.5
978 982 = 267.3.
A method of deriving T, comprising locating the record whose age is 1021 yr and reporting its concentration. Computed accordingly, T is 342.4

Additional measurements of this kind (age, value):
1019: 331.2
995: 295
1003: 262.4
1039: 330.5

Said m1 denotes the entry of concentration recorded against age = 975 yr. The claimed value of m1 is 269.4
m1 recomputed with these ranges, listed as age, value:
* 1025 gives 326.2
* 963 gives 170.8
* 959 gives 219.6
